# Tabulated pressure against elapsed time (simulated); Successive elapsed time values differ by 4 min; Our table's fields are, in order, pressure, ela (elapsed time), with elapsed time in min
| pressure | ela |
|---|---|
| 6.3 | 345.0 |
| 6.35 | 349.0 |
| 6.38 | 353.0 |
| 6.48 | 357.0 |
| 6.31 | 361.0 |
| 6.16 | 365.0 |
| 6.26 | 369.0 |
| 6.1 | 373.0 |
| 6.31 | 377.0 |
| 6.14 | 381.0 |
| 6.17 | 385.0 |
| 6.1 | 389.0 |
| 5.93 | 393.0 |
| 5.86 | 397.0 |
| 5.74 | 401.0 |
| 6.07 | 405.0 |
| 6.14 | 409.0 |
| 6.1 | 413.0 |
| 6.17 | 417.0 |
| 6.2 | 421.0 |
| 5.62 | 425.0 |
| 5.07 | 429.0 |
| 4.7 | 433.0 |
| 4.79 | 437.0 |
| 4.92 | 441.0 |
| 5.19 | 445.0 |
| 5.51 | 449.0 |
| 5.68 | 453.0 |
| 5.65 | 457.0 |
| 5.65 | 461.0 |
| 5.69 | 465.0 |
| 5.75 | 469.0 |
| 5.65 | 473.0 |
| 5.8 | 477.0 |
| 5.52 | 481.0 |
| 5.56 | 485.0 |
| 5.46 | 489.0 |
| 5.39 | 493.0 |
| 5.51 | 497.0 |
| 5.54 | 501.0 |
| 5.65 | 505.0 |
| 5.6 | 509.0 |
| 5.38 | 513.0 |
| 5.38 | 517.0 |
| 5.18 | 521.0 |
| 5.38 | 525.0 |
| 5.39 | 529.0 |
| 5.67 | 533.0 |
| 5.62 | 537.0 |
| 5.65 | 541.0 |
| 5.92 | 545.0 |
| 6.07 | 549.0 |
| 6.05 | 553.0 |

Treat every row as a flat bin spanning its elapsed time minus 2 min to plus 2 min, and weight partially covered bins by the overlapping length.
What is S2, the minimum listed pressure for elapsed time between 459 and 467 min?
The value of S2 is 5.65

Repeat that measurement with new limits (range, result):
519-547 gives 5.18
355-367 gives 6.16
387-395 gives 5.93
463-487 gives 5.52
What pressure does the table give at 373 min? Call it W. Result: 6.1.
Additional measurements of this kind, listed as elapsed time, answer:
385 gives 6.17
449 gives 5.51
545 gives 5.92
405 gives 6.07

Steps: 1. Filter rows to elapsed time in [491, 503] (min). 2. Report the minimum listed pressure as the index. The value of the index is 5.39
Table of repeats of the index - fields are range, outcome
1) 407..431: 5.07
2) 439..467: 4.92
